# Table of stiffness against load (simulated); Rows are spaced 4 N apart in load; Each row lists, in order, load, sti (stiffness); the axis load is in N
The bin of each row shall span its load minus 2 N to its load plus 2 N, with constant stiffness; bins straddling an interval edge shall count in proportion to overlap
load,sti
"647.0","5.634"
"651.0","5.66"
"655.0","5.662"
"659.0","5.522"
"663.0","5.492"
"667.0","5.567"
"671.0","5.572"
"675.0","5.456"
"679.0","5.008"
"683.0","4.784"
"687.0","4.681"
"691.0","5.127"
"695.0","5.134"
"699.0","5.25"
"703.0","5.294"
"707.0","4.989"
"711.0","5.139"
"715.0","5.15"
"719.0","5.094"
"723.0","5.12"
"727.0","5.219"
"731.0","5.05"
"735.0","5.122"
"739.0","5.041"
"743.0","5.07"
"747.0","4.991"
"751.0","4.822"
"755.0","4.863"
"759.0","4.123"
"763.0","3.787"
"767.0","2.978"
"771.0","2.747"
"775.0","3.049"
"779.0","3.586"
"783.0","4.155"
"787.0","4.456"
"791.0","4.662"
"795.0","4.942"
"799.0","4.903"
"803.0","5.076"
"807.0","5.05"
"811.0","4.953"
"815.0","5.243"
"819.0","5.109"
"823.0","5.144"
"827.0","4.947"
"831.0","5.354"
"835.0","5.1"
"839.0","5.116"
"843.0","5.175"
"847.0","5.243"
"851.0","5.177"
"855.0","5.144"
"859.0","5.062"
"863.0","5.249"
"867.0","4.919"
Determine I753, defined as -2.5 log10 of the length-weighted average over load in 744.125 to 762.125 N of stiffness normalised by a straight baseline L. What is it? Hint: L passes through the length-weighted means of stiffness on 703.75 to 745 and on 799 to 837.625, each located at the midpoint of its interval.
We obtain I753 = 0.10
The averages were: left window 5.11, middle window 4.66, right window 5.1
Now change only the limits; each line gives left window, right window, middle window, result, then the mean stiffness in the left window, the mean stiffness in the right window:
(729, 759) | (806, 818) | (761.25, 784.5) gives 0.431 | 4.94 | 5.09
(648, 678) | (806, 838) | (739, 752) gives 0.071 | 5.55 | 5.11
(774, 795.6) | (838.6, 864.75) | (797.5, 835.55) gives -0.104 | 4.14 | 5.17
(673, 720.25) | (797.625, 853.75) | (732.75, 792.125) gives 0.205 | 5.09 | 5.12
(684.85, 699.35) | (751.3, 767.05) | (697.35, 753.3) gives -0.114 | 5.02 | 4.15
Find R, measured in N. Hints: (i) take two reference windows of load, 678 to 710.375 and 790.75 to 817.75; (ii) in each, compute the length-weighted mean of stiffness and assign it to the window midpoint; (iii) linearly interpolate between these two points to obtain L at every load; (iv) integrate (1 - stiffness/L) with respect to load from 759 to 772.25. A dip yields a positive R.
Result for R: 4.4 N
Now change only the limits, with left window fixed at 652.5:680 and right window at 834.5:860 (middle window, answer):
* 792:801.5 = 0.6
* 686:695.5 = 0.8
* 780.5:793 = 2.1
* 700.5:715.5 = 0.7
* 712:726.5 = 0.7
